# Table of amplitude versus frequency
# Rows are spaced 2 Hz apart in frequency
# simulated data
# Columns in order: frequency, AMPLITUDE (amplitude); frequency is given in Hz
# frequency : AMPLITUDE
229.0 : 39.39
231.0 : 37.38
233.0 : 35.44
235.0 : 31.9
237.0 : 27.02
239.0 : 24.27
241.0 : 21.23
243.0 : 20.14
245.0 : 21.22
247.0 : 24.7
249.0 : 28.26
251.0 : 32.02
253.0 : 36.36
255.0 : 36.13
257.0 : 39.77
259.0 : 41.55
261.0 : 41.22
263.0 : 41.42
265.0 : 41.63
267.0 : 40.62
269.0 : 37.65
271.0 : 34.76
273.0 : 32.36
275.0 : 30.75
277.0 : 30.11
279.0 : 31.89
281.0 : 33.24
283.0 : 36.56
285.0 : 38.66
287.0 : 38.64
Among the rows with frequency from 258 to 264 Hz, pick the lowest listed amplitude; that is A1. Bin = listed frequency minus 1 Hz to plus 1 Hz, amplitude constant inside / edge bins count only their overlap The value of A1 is 41.22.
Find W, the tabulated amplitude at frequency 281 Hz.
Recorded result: 33.24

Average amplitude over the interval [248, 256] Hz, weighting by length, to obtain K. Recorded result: 33.2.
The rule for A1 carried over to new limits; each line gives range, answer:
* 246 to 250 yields 24.7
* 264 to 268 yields 40.62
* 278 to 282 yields 31.89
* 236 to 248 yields 20.14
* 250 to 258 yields 32.02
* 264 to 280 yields 30.11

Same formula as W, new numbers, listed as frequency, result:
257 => 39.77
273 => 32.36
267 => 40.62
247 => 24.7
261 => 41.22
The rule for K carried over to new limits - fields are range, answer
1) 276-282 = 31.7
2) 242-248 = 22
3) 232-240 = 29.7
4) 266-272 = 37.7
